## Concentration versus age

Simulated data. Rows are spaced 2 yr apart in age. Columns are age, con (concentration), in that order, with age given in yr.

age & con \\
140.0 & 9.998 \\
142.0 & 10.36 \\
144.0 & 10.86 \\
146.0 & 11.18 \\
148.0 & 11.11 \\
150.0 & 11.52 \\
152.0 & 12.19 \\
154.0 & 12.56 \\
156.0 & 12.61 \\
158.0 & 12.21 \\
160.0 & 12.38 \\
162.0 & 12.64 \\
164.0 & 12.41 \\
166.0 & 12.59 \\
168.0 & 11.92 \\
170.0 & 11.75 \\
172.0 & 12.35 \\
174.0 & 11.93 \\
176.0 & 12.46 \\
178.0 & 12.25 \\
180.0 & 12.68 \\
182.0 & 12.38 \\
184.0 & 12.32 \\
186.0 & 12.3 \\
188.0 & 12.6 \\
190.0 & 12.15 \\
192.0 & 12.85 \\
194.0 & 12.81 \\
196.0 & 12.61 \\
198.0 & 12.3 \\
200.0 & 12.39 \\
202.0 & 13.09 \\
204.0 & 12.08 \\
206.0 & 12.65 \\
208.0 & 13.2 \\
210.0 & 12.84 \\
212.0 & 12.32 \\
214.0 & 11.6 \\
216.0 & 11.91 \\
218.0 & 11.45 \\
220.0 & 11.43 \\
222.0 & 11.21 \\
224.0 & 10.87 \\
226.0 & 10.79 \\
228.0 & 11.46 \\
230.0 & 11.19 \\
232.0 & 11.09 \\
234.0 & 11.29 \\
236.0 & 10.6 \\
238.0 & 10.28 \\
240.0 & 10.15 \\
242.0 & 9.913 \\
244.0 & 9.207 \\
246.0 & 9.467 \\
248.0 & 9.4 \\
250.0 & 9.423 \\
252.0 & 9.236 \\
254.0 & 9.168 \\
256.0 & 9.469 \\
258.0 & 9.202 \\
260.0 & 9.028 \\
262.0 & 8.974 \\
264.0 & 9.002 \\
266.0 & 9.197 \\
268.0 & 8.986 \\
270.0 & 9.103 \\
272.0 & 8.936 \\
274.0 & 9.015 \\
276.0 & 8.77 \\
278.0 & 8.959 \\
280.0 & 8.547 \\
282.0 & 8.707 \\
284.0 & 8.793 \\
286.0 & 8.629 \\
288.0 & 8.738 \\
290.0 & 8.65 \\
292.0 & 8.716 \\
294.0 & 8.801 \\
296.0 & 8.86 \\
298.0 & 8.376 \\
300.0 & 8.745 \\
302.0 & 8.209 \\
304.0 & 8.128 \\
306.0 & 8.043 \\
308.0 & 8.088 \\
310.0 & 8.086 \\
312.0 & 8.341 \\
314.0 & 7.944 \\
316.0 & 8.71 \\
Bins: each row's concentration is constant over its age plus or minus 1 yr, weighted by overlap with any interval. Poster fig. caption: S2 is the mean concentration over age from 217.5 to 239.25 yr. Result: 11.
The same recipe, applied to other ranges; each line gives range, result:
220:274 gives 9.88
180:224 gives 12.3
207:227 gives 11.8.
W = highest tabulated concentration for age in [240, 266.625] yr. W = 10.15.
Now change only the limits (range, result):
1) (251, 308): 9.469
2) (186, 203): 13.09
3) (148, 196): 12.85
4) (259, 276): 9.197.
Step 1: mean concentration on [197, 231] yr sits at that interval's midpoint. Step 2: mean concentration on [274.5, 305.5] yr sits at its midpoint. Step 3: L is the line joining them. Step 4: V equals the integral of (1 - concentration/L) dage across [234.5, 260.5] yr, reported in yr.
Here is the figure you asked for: 2.1 yr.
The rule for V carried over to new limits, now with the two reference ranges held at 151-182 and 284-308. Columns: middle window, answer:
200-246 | -2.93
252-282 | 1.14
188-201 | -1.15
